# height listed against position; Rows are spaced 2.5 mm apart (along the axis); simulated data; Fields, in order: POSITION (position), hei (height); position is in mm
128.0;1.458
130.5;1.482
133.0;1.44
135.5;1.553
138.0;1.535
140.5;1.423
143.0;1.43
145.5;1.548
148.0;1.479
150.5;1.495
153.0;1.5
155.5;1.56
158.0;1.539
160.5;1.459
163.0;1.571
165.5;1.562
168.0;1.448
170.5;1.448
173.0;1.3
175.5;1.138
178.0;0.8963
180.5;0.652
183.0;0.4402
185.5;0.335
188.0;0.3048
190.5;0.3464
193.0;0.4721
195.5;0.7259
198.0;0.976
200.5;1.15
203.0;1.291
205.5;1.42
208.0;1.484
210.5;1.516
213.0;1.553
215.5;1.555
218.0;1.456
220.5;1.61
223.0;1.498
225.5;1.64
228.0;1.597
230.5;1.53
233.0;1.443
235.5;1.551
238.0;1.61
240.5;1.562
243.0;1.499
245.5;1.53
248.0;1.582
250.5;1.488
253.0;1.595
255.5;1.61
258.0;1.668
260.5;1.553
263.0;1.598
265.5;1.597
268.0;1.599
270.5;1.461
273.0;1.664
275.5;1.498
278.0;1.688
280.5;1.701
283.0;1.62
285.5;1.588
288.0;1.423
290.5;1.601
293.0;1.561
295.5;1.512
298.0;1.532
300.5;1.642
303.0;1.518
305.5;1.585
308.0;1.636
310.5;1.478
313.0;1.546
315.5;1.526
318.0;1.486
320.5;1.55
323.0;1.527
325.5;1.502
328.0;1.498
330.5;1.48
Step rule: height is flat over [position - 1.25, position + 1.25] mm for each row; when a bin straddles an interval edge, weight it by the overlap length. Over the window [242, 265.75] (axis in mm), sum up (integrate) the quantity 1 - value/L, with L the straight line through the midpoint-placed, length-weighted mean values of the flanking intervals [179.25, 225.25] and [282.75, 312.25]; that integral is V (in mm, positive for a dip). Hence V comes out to -4.38 mm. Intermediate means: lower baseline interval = 1.06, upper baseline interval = 1.56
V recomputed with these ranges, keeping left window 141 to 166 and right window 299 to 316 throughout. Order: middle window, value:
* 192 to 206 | 4.9 mm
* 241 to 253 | 0.1 mm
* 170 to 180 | 2.5 mm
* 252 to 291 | -1.0 mm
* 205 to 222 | 0.1 mm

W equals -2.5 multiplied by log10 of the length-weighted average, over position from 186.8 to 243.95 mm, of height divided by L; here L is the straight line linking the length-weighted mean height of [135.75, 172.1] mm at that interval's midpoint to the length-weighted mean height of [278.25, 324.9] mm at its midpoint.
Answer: 0.18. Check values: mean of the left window 1.5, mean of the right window 1.56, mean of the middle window 1.3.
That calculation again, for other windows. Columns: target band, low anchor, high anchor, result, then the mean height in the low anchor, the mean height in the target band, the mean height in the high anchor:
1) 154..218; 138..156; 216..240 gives 0.317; 1.49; 1.13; 1.55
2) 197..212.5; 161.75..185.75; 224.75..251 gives 0.002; 1.11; 1.32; 1.55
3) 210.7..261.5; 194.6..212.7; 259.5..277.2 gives -0.109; 1.25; 1.56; 1.57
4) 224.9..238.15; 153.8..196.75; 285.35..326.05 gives -0.243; 1.02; 1.55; 1.54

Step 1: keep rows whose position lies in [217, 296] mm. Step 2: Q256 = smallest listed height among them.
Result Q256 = 1.423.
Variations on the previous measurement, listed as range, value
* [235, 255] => 1.488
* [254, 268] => 1.553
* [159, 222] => 0.3048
